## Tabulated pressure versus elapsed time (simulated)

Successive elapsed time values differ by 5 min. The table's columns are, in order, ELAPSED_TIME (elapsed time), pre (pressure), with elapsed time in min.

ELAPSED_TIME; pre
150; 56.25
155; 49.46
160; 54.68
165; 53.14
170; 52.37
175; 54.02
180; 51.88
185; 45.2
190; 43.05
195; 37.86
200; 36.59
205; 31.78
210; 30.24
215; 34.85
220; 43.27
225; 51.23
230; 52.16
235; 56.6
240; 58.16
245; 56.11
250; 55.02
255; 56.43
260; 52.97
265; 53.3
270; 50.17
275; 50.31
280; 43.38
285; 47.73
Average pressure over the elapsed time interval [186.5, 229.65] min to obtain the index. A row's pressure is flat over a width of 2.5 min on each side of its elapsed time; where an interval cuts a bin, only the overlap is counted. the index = 39.4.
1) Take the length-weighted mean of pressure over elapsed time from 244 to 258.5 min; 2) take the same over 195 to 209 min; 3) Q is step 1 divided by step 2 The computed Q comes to 1.62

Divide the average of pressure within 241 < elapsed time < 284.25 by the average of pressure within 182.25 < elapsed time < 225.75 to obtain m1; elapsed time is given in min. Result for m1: 1.3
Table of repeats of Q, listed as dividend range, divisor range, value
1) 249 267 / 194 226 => 1.46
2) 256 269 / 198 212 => 1.62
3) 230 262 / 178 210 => 1.39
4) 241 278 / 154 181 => 1.01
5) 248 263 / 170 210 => 1.28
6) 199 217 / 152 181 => 0.63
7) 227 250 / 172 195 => 1.17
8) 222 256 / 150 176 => 1.04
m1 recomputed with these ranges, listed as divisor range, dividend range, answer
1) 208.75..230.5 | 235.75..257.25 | 1.34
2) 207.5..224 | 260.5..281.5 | 1.33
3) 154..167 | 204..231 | 0.77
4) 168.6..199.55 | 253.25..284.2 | 1.09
